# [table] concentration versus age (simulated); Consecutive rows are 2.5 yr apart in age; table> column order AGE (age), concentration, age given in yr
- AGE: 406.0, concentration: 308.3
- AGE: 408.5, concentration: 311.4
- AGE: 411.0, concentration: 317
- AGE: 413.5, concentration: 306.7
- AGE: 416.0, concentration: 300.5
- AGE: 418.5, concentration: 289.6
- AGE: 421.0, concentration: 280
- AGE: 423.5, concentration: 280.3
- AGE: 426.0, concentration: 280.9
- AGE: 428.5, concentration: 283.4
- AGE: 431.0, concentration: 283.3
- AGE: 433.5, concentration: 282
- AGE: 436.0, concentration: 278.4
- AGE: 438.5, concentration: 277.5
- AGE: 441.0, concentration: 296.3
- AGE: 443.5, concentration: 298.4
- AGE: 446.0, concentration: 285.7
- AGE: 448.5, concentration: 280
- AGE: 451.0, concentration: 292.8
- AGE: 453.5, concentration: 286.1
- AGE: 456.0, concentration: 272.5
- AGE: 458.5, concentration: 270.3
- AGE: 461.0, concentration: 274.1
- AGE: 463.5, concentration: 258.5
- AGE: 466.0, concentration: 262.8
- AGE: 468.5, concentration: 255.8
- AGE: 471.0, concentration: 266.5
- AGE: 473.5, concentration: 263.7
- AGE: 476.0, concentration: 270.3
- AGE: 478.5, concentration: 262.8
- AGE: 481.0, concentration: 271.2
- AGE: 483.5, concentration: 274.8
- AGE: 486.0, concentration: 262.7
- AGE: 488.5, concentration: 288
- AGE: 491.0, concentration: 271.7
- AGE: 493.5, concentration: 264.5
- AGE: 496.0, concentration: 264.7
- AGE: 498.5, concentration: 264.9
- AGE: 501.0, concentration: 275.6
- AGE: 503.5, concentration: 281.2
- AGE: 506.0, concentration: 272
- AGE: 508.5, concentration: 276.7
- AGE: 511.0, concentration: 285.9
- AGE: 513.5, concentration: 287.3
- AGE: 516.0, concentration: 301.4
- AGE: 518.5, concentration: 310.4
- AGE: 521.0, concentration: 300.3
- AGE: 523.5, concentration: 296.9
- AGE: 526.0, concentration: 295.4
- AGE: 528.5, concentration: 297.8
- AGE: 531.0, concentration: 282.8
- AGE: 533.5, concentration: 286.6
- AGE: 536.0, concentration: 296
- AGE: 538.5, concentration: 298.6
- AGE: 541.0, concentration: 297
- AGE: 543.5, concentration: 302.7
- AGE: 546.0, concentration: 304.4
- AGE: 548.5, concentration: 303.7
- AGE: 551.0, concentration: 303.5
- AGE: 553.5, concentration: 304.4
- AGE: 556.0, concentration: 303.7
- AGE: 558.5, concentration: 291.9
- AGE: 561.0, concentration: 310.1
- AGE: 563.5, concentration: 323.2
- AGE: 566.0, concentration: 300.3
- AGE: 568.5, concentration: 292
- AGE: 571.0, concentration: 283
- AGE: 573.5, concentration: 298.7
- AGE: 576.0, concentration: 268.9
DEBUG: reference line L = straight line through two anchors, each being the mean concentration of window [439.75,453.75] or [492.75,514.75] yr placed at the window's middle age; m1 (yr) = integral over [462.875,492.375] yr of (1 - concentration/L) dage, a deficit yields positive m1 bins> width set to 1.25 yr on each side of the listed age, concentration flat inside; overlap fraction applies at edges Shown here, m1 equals 1.5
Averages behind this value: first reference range 290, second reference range 275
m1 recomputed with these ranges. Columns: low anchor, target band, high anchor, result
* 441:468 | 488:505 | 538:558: 1.0 yr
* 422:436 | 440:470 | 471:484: -0.3 yr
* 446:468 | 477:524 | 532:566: 1.3 yr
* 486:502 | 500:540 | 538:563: -0.7 yr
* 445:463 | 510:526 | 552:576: -0.3 yr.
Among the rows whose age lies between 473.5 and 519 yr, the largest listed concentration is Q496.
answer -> 310.4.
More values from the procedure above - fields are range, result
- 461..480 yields 274.1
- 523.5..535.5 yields 297.8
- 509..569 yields 323.2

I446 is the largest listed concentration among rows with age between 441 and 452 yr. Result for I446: 298.4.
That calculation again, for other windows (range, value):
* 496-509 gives 281.2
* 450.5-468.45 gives 292.8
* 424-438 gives 283.4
